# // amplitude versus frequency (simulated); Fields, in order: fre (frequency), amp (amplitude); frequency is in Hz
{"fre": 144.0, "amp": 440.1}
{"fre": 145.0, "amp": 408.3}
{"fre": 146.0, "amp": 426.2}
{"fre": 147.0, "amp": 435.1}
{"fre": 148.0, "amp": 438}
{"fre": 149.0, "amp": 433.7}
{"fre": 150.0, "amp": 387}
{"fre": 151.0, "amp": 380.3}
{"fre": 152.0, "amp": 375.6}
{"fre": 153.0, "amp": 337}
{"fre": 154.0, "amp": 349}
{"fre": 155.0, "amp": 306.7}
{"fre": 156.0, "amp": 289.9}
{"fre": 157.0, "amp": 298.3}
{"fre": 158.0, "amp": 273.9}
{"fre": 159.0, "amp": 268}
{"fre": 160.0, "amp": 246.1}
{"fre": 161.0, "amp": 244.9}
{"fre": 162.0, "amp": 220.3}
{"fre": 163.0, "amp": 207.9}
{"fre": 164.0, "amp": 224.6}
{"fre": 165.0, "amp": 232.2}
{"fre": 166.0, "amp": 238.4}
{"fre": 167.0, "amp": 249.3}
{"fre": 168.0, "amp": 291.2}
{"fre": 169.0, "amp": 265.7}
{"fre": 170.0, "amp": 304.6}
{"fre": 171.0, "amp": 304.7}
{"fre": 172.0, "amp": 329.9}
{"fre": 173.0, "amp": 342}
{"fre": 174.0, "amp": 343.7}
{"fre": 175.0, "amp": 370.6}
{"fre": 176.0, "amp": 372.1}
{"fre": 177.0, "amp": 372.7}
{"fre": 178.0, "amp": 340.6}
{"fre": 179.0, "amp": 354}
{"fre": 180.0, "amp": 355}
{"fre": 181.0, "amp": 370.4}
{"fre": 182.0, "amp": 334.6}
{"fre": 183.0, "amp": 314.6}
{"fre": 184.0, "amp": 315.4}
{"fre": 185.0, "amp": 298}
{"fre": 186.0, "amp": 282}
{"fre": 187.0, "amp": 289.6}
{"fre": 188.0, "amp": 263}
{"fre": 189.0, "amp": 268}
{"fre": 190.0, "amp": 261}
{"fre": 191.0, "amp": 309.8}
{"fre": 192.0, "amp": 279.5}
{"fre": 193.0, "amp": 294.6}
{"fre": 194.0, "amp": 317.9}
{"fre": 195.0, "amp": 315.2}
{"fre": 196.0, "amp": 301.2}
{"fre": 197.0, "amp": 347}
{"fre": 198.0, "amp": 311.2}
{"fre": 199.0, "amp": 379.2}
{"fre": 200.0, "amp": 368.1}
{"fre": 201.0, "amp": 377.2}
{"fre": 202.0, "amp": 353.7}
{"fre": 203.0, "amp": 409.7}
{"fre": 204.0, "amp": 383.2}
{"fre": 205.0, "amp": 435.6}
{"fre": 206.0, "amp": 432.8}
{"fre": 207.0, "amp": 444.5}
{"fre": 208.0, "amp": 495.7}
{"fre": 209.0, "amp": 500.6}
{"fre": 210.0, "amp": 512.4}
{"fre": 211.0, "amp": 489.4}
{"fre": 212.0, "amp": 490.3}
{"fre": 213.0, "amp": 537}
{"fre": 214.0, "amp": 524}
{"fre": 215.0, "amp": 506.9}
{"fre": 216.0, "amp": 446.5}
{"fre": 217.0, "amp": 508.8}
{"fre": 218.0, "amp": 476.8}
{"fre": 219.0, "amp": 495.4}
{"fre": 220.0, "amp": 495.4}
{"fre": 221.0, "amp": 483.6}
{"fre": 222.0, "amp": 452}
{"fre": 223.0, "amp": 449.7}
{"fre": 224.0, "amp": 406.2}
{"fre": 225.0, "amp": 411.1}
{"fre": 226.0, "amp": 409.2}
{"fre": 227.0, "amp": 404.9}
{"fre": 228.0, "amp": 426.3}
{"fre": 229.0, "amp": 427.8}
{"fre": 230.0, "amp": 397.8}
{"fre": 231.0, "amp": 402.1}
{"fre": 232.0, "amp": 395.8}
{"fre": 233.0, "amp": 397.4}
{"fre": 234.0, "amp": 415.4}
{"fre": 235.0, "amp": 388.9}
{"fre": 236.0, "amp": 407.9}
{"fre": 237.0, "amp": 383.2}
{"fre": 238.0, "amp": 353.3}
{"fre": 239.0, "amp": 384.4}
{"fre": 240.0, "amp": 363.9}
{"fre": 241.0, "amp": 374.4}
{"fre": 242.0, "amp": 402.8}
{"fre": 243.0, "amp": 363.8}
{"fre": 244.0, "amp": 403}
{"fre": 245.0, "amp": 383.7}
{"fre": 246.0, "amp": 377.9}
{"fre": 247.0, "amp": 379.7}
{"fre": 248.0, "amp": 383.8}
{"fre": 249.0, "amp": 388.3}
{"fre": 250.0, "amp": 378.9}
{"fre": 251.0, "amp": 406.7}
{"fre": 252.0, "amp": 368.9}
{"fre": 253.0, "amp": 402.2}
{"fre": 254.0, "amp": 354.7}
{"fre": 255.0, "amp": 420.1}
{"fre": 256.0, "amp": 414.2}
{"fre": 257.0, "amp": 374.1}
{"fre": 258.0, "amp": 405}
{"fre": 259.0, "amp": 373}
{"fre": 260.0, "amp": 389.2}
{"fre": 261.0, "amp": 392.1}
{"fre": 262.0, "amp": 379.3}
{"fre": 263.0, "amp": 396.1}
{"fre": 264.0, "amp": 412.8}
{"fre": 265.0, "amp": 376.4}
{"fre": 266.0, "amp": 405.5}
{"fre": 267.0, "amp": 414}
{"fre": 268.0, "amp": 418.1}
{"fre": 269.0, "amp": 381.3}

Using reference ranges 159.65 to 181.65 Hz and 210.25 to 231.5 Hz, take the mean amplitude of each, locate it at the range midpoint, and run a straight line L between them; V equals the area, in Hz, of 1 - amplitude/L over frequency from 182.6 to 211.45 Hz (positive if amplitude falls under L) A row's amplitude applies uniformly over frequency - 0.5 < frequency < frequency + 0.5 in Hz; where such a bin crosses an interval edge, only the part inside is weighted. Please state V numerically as 2.25 Hz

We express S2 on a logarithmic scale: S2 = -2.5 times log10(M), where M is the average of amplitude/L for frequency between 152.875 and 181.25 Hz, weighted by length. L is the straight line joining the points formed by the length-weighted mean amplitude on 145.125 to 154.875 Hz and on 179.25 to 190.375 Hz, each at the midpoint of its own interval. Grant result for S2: 0.16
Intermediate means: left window 393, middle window 299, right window 306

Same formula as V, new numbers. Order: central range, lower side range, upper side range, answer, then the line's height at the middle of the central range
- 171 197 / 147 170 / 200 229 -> 3.4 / 371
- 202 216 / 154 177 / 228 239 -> -4.3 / 358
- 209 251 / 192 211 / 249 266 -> -4.1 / 389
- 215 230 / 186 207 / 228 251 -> -3.3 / 369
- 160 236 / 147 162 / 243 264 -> -2.5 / 356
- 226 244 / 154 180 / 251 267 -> -1.4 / 367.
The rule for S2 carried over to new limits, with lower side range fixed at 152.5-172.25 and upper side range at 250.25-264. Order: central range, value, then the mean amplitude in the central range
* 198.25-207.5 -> -0.22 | 396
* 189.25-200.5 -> -0.01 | 316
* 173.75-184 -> -0.19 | 351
